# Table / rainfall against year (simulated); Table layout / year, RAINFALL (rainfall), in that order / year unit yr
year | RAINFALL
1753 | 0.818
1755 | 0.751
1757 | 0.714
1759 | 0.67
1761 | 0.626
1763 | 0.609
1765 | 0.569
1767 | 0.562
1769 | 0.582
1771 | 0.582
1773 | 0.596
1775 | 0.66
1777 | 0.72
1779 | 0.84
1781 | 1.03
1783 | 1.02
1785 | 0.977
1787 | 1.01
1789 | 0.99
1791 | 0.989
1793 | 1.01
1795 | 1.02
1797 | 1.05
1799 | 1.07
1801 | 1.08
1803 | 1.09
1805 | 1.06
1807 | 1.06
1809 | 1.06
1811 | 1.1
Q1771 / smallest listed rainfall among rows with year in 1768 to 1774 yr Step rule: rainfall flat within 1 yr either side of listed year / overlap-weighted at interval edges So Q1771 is 0.582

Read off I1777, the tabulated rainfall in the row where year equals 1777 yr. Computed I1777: 0.72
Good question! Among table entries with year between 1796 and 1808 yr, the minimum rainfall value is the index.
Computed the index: 1.05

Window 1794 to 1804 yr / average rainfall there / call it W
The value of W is 1.06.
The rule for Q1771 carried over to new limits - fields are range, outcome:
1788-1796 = 0.989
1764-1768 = 0.562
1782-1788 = 0.977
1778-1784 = 0.84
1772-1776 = 0.596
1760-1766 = 0.569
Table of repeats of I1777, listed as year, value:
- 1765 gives 0.569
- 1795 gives 1.02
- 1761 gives 0.626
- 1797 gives 1.05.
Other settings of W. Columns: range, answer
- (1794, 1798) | 1.04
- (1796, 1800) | 1.06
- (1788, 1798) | 1.01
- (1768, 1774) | 0.587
